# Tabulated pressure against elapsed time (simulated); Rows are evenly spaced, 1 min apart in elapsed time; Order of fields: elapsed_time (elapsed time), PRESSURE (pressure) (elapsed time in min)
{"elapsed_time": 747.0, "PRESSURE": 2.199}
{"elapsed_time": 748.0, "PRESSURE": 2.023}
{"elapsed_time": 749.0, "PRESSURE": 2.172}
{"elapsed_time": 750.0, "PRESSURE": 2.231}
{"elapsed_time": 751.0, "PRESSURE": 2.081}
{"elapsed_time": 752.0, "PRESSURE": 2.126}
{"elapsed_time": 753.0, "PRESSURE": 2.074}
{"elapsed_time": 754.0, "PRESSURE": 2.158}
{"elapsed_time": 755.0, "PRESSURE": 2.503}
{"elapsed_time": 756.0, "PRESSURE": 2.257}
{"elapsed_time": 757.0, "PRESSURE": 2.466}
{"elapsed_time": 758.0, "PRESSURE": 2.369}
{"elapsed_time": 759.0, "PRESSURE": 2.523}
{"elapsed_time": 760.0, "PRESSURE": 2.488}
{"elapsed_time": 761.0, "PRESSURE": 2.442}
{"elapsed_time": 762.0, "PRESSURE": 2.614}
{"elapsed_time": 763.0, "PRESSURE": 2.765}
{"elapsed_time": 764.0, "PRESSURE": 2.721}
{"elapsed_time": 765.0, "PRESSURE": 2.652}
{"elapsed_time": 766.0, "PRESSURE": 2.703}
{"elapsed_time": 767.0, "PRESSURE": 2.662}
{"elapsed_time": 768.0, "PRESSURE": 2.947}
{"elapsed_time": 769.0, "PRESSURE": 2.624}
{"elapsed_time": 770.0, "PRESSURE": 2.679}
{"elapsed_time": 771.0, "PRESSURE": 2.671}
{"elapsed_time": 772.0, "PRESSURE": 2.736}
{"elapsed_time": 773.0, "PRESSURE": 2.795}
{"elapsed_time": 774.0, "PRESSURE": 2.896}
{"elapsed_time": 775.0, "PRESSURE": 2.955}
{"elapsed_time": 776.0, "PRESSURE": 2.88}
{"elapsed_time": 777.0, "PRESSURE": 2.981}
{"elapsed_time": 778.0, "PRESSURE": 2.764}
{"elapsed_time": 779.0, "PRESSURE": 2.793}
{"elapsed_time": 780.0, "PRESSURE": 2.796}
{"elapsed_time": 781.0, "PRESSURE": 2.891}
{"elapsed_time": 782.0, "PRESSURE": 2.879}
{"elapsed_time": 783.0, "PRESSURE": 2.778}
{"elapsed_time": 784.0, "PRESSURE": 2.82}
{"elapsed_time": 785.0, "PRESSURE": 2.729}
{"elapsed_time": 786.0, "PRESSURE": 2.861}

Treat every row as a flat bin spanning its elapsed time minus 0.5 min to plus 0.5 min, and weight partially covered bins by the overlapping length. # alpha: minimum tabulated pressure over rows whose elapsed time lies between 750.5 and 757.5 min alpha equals 2.074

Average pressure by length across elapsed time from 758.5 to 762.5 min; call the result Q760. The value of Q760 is 2.52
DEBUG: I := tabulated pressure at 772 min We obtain 2.736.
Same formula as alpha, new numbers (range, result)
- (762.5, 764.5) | 2.721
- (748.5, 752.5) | 2.081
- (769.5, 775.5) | 2.671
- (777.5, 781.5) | 2.764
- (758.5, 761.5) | 2.442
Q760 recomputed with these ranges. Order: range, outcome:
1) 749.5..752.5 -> 2.15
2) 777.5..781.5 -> 2.81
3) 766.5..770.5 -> 2.73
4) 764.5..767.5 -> 2.67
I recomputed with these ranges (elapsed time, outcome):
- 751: 2.081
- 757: 2.466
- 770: 2.679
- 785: 2.729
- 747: 2.199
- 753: 2.074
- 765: 2.652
